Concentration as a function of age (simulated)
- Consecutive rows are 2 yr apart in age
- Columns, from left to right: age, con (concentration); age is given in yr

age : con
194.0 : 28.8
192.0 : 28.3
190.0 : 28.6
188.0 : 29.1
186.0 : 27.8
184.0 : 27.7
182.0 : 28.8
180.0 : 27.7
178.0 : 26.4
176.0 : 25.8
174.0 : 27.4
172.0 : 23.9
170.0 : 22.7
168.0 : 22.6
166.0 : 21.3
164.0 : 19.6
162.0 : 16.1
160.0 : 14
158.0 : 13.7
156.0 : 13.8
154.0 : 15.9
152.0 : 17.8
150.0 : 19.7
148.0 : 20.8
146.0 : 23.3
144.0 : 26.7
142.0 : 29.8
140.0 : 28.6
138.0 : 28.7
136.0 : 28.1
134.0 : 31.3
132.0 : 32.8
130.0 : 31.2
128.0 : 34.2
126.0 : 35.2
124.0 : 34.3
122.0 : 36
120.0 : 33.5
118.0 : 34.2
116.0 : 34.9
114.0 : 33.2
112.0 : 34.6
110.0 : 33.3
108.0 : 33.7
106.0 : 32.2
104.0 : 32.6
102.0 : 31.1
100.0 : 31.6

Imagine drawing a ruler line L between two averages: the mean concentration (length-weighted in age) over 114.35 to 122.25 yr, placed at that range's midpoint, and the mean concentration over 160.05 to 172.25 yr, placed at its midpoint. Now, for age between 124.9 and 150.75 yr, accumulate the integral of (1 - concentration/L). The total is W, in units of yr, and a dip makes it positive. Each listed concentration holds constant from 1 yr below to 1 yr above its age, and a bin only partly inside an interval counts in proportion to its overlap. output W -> 0.20 yr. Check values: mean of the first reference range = 34.4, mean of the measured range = 28.6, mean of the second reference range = 20.3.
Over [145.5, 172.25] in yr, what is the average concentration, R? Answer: 18.7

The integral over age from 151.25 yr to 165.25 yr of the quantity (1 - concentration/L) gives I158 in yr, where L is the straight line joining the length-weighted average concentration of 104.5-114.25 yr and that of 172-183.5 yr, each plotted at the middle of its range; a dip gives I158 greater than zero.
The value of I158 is 6.3 yr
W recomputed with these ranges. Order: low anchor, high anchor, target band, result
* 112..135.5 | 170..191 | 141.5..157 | 5.09 yr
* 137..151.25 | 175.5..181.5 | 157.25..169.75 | 3.79 yr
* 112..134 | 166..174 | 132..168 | 7.80 yr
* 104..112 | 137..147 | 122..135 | -1.60 yr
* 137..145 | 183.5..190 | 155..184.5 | 6.60 yr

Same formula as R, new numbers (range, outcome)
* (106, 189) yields 26.9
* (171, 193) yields 27.4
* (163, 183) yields 24.6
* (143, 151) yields 22.6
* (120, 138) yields 32.7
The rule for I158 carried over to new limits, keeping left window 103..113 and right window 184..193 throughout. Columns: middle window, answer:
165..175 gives 2.00 yr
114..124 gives -0.57 yr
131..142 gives 0.58 yr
